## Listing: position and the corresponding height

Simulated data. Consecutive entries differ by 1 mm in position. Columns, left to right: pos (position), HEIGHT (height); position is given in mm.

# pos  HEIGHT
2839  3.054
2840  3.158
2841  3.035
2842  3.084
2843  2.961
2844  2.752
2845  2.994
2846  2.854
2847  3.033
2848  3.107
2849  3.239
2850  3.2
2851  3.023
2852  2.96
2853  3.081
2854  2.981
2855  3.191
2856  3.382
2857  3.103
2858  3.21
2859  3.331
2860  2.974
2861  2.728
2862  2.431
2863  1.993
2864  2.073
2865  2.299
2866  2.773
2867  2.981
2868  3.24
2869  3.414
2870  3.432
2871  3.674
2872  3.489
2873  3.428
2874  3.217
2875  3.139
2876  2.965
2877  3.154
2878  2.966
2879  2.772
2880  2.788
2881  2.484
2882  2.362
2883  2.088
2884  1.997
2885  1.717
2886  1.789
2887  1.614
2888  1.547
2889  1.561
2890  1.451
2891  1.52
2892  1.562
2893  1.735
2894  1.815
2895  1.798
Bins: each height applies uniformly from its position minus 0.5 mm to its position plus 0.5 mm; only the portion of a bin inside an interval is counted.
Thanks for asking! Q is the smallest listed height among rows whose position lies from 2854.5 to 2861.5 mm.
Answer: 2.728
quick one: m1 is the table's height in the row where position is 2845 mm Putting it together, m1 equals 2.994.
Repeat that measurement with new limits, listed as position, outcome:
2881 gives 2.484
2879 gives 2.772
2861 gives 2.728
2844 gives 2.752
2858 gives 3.21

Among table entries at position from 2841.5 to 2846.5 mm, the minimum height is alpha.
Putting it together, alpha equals 2.752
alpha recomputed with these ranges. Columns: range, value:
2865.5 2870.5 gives 2.773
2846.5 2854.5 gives 2.96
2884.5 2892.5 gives 1.451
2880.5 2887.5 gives 1.614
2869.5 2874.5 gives 3.217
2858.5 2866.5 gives 1.993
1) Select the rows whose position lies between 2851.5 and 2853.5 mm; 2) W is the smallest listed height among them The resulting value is 2.96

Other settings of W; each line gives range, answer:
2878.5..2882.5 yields 2.362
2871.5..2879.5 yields 2.772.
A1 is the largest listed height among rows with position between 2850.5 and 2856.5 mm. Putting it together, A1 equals 3.382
